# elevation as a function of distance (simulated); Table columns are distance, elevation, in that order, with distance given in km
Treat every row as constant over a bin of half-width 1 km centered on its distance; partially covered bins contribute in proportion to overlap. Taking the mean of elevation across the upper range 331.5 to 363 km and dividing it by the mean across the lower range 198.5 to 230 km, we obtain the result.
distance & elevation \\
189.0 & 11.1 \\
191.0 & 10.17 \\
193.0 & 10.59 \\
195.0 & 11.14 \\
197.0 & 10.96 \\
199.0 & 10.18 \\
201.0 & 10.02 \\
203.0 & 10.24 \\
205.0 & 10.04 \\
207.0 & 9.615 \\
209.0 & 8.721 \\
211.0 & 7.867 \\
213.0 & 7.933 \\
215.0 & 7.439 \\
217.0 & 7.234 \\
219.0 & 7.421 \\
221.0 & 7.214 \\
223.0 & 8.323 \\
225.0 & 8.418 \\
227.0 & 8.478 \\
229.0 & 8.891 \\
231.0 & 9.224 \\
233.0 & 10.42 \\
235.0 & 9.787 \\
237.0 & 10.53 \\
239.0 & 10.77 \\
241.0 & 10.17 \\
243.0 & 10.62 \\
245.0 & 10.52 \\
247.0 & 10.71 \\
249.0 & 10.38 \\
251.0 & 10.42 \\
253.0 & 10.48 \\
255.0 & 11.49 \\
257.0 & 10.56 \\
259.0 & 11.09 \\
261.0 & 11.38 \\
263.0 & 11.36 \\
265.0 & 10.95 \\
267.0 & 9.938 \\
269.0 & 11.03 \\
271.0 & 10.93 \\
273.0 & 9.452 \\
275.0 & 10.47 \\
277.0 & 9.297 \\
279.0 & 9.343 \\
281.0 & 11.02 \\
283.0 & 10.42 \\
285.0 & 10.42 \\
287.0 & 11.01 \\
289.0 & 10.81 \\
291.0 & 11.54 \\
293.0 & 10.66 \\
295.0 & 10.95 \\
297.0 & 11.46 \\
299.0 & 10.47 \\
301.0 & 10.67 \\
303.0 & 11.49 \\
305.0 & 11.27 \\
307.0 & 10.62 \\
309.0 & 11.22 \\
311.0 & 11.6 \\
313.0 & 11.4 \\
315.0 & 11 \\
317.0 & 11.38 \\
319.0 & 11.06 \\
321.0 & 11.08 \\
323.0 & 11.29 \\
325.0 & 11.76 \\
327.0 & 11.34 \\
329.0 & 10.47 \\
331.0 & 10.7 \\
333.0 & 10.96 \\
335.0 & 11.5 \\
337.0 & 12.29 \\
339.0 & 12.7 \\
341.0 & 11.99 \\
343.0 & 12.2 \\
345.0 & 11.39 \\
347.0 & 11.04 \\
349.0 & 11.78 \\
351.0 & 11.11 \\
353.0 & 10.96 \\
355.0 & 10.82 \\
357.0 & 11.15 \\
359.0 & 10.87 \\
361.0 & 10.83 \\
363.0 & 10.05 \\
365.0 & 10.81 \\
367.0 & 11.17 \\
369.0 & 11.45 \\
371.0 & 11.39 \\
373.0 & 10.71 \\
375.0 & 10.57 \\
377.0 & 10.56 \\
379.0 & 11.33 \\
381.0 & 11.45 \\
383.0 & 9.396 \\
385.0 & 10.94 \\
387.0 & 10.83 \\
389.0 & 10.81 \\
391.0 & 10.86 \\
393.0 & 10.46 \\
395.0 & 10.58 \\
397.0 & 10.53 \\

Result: 1.32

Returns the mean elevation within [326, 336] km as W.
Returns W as 11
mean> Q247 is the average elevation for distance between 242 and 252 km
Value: 10.5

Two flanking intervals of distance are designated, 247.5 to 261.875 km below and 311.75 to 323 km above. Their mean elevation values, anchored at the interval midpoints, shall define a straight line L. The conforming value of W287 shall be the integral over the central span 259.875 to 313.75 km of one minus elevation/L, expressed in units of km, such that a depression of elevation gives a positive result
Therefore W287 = 1.1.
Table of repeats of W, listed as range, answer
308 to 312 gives 11.4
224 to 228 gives 8.45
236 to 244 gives 10.5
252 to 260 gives 10.9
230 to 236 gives 9.81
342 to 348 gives 11.5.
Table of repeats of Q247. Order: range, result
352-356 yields 10.9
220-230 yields 8.26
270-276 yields 10.3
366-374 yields 11.2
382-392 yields 10.6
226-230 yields 8.68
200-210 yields 9.73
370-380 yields 10.9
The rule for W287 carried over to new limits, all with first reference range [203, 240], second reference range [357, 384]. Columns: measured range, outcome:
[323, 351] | -3.1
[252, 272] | -3.3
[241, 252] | -1.6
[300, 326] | -3.0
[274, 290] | -1.2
